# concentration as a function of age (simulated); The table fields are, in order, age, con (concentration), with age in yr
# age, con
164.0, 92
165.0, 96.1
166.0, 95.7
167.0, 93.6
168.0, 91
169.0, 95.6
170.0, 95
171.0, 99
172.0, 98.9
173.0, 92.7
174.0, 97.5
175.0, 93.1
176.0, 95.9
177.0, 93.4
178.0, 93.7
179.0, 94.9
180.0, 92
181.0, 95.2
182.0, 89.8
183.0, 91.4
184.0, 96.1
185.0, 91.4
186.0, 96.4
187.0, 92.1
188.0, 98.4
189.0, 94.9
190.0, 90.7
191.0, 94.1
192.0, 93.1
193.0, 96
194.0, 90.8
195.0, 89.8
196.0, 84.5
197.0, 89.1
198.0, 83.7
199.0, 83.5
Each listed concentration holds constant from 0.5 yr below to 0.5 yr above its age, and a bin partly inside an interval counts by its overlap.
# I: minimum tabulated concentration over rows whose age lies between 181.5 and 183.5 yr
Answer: 89.8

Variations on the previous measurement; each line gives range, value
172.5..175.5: 92.7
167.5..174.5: 91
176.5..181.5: 92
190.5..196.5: 84.5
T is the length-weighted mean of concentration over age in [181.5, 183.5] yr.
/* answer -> 90.6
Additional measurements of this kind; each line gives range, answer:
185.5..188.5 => 95.6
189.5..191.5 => 92.4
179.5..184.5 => 92.9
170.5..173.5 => 96.9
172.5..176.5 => 94.8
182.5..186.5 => 93.8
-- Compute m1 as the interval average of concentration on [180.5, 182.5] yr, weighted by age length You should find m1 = 92.5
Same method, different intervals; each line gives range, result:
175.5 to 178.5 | 94.3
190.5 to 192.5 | 93.6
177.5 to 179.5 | 94.3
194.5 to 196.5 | 87.2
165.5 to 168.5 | 93.4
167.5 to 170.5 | 93.9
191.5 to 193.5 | 94.5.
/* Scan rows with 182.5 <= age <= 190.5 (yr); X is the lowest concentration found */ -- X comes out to 90.7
